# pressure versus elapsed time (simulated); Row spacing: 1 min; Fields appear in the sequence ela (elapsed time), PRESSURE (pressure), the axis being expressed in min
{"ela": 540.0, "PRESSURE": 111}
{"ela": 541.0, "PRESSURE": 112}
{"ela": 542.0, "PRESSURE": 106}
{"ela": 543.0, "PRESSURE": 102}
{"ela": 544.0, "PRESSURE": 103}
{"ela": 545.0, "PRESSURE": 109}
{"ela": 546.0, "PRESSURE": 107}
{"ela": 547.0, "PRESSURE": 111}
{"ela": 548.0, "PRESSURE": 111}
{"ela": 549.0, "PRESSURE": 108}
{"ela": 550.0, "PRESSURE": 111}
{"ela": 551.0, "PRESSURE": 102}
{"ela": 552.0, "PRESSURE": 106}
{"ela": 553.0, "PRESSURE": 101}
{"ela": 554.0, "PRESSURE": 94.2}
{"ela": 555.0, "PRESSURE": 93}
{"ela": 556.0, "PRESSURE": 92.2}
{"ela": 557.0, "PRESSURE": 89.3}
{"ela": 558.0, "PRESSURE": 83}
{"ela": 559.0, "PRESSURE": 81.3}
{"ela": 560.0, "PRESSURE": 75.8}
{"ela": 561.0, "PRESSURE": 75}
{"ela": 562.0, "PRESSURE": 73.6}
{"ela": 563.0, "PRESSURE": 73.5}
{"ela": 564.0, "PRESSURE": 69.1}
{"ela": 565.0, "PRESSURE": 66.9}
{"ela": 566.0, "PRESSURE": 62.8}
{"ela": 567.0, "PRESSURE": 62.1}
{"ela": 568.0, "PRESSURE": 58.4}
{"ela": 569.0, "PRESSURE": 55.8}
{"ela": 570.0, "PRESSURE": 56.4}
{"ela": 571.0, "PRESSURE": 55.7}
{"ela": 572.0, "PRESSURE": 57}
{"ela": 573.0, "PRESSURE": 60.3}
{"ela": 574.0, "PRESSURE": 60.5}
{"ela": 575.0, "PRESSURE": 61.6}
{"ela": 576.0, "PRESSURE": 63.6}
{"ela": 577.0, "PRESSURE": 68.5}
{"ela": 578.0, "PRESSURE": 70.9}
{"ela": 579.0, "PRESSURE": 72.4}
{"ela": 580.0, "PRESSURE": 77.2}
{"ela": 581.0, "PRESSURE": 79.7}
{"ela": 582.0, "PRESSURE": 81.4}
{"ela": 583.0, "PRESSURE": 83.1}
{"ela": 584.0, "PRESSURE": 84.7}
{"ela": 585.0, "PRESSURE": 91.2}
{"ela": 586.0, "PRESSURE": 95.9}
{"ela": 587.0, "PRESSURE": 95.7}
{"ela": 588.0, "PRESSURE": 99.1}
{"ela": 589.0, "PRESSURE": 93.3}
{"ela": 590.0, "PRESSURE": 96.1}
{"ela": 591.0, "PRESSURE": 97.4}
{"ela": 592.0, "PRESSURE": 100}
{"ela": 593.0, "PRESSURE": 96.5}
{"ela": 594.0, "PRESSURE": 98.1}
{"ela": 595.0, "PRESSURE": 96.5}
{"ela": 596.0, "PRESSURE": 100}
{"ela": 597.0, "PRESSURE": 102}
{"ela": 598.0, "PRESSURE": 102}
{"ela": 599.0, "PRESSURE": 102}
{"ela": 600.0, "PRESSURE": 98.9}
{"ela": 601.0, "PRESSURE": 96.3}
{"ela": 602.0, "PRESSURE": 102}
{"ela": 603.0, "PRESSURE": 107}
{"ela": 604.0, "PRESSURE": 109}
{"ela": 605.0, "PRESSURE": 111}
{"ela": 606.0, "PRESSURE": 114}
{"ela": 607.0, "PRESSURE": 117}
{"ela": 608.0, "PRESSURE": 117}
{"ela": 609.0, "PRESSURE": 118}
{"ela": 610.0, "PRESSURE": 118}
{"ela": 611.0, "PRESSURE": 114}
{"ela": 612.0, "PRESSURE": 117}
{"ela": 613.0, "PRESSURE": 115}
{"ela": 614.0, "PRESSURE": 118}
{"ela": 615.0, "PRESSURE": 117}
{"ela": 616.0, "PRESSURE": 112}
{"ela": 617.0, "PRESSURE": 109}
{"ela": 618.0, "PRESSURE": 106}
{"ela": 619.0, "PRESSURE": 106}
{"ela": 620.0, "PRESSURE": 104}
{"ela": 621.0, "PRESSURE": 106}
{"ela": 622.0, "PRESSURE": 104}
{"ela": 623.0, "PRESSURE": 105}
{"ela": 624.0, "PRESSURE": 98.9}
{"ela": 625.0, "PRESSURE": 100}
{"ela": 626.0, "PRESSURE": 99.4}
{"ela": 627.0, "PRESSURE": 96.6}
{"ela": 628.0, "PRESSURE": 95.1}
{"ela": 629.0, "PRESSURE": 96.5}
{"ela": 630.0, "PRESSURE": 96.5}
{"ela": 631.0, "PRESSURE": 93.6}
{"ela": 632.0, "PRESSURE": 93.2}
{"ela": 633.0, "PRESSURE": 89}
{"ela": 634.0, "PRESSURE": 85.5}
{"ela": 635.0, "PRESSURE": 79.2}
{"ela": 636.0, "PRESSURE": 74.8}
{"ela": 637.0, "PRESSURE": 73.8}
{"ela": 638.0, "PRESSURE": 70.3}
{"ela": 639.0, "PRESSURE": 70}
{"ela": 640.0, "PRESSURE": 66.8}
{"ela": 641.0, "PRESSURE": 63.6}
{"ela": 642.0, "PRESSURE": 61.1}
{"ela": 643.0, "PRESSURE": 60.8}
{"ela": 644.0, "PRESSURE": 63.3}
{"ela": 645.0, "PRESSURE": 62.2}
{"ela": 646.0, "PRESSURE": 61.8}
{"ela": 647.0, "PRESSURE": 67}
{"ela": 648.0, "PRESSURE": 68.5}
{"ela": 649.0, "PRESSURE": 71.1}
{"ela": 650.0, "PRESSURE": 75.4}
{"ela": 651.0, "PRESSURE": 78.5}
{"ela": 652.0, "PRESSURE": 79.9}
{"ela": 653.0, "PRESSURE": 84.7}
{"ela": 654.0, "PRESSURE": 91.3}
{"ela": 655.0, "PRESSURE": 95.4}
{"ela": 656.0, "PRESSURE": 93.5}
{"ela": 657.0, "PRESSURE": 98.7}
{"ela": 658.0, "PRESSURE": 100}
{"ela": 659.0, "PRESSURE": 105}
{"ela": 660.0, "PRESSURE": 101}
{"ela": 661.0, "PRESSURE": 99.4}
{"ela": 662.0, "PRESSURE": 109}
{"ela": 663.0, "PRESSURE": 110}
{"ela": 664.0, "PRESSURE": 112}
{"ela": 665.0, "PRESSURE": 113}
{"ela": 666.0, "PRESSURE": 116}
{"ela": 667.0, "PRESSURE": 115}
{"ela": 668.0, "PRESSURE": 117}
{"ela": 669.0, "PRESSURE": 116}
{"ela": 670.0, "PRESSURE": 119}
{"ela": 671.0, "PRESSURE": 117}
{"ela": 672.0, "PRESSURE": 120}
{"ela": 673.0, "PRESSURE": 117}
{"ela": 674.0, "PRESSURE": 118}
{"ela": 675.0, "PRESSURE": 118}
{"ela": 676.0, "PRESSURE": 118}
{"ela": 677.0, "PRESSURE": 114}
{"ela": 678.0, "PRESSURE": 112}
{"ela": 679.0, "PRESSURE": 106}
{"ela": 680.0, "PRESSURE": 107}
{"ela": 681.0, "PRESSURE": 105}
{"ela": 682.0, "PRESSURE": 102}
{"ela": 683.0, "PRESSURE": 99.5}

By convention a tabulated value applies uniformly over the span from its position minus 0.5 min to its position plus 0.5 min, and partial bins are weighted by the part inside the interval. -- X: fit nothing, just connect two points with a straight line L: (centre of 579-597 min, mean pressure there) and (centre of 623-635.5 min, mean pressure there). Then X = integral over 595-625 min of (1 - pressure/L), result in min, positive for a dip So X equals -4.9 min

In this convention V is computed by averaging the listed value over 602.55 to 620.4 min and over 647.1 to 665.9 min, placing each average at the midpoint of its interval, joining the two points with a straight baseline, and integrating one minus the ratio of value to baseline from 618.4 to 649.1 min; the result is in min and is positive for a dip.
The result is 6.0 min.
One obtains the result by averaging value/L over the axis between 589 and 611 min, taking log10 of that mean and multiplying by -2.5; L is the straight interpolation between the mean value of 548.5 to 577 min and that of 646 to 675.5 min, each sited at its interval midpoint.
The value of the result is -0.22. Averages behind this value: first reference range 76.6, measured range 105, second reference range 100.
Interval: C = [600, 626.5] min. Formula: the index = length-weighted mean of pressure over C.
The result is 109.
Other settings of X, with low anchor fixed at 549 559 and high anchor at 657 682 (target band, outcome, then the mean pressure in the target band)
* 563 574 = 4.18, 61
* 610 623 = -0.76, 111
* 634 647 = 4.79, 68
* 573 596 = 3.69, 84.5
